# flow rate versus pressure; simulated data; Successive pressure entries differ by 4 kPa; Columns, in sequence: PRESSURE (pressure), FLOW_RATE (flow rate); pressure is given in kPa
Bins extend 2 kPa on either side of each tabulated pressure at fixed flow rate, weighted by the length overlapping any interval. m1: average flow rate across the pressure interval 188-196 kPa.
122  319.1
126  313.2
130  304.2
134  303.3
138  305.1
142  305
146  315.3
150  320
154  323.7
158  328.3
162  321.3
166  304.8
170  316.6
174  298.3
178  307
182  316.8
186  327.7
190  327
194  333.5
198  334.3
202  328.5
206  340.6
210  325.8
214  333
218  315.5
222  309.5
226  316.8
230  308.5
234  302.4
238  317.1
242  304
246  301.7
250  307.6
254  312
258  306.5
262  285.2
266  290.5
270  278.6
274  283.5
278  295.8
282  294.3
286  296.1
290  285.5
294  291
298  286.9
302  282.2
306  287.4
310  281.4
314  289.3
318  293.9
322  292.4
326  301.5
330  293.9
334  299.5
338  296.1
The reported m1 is 330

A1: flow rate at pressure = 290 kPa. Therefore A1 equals 285.5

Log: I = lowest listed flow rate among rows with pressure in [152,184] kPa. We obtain 298.3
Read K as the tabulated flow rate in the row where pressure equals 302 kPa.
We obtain 282.2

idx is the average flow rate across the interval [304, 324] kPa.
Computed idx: 289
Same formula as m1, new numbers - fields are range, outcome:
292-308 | 287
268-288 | 290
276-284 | 295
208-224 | 321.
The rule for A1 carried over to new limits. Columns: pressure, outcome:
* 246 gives 301.7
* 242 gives 304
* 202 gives 328.5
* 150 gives 320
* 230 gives 308.5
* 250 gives 307.6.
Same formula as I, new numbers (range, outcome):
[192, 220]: 315.5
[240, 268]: 285.2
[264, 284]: 278.6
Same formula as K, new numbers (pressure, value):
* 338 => 296.1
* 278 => 295.8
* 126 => 313.2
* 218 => 315.5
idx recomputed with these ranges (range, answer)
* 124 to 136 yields 307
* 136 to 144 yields 305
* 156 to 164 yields 325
